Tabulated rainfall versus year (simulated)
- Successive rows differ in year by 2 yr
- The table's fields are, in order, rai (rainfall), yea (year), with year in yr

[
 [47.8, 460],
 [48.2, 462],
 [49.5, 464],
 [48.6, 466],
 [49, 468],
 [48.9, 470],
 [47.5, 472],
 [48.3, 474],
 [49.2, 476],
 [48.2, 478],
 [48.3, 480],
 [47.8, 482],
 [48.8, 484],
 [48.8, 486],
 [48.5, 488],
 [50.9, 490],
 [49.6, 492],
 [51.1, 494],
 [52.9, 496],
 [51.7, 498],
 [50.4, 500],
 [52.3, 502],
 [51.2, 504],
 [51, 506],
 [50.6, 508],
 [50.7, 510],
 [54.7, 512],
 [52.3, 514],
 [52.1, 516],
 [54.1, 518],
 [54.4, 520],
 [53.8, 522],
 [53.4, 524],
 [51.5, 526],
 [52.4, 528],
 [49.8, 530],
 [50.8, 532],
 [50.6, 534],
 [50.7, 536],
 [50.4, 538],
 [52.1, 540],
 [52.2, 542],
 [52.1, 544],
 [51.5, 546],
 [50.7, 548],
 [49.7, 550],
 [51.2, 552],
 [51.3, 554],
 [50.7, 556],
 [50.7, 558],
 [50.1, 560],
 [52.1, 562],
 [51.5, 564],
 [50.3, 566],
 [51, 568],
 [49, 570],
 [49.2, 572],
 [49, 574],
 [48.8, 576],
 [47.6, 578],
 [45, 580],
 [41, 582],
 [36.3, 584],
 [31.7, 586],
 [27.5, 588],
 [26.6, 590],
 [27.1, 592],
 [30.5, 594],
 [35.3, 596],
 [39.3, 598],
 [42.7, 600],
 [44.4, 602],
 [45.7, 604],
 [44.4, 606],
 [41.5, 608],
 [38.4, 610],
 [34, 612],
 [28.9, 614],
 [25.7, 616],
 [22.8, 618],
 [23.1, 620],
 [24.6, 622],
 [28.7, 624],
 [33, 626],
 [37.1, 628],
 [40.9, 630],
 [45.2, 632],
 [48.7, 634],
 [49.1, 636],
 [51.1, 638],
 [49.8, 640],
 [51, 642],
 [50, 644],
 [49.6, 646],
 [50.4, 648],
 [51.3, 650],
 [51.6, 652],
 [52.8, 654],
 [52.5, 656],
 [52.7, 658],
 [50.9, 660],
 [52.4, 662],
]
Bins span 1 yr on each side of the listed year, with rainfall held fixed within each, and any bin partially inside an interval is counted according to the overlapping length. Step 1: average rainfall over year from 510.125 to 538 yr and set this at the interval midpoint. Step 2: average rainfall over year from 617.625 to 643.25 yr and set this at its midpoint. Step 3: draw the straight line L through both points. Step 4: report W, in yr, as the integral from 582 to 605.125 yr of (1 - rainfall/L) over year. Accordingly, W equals 4.3 yr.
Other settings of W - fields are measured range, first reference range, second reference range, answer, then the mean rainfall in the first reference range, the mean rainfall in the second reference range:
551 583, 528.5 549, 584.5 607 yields -4.2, 51.1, 35.9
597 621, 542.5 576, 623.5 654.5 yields 6.1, 50.6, 46.4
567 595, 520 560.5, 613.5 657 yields 4.4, 51.4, 41.9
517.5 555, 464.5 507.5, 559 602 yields -5.0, 49.7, 42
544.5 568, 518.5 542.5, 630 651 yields 0.2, 51.9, 49.2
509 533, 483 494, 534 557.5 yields -1.0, 49.5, 51.1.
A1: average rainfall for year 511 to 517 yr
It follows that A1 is 53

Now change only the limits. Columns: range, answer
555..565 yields 51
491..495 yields 50.4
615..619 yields 24.2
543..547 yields 51.8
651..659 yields 52.4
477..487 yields 48.4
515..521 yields 53.5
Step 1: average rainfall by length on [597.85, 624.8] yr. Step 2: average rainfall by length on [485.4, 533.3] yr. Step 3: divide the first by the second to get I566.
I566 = 0.67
